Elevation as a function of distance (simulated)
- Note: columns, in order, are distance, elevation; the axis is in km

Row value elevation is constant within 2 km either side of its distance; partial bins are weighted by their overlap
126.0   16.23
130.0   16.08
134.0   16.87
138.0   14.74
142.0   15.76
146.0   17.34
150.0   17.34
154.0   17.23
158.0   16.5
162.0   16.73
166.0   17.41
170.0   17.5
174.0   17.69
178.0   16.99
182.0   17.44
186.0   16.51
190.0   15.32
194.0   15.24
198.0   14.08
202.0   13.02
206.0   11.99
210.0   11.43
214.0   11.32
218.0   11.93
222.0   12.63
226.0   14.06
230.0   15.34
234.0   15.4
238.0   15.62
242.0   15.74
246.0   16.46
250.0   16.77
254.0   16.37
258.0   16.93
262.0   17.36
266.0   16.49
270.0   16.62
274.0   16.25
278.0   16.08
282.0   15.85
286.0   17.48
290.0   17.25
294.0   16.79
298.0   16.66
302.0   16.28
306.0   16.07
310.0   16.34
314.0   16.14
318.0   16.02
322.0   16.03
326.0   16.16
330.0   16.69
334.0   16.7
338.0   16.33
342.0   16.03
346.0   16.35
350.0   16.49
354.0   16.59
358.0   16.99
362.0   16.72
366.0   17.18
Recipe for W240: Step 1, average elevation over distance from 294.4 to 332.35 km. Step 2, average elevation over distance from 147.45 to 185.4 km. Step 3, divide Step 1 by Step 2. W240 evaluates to 0.95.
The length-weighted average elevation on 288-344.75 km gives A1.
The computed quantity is 16.4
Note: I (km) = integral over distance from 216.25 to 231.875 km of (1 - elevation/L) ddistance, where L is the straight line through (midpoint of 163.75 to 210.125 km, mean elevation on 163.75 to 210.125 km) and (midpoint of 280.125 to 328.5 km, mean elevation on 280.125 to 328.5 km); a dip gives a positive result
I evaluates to 2.3 km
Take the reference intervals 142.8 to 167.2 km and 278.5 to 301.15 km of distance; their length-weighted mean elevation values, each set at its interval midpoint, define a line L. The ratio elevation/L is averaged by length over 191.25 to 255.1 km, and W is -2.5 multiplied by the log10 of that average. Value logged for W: 0.19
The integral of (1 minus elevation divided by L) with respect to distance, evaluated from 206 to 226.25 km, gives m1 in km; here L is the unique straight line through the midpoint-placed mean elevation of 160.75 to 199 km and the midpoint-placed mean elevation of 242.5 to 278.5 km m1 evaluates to 5.5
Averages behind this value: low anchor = 16.5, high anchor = 16.6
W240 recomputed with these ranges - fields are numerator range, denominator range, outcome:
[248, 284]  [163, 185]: 0.95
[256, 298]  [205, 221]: 1.43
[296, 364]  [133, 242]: 1.07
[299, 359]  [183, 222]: 1.21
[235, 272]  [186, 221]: 1.24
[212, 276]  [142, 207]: 0.95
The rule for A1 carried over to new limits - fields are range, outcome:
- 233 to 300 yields 16.5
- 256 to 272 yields 16.8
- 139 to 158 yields 16.8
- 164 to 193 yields 16.9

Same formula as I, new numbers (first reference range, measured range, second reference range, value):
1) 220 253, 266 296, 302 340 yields -1.5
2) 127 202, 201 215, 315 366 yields 3.8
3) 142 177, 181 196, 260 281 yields 0.8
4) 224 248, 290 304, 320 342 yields -0.6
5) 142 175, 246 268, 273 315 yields -0.1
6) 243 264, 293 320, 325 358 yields 0.4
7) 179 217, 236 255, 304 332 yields -1.6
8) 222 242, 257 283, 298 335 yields -1.7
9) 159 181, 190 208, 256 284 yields 3.4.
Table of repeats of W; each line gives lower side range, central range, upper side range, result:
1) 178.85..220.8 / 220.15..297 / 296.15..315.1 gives -0.06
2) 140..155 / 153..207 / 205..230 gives -0.08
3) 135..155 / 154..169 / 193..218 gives -0.10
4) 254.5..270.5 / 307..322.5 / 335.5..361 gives 0.03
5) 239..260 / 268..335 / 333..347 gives 0.00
